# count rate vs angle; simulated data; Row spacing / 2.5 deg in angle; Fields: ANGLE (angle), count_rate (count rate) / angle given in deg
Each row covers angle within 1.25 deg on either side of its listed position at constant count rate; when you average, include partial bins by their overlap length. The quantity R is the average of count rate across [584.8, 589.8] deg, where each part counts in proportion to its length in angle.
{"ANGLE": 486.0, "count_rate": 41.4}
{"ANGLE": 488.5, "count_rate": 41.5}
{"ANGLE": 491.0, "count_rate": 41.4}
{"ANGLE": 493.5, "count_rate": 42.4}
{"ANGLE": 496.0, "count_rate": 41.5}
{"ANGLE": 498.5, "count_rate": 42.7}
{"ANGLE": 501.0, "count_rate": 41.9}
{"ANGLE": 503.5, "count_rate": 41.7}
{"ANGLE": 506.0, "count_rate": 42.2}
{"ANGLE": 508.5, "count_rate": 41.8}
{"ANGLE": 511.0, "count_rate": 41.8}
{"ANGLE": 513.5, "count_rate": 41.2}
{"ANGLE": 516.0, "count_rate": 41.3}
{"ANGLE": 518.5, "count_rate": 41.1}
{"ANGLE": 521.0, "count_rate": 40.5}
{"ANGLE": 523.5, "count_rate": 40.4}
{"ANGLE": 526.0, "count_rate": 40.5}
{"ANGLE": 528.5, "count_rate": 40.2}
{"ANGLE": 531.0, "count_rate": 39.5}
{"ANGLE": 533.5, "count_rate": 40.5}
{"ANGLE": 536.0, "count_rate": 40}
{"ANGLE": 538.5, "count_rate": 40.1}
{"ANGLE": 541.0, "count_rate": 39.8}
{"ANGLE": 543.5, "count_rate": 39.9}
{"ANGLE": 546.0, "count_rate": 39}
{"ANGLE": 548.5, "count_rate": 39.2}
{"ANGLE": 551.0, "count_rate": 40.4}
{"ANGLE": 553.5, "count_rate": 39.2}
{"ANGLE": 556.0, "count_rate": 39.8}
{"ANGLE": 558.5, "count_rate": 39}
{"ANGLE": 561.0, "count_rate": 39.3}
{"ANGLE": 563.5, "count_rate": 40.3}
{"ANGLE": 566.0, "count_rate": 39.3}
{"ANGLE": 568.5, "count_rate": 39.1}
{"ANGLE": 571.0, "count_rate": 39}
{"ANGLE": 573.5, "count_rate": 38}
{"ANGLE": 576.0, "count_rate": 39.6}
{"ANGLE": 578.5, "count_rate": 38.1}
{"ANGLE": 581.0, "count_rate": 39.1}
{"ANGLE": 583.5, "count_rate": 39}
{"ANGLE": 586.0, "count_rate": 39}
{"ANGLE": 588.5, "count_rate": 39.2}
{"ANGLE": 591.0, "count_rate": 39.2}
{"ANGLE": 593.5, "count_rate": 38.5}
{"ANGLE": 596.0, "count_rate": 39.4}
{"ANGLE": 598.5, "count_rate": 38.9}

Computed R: 39.1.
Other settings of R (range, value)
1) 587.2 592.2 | 39.2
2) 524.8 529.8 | 40.3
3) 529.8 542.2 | 40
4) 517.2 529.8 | 40.5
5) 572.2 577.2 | 38.8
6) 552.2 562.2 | 39.3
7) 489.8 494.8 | 41.9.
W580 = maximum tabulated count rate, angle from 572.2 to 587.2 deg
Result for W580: 39.6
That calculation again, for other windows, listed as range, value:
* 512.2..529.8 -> 41.3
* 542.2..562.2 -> 40.4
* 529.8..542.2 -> 40.5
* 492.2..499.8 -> 42.7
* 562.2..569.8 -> 40.3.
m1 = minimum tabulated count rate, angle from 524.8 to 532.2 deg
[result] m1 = 39.5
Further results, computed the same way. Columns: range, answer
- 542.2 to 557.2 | 39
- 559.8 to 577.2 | 38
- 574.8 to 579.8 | 38.1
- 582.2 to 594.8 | 38.5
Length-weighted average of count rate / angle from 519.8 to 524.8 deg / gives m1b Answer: 40.5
